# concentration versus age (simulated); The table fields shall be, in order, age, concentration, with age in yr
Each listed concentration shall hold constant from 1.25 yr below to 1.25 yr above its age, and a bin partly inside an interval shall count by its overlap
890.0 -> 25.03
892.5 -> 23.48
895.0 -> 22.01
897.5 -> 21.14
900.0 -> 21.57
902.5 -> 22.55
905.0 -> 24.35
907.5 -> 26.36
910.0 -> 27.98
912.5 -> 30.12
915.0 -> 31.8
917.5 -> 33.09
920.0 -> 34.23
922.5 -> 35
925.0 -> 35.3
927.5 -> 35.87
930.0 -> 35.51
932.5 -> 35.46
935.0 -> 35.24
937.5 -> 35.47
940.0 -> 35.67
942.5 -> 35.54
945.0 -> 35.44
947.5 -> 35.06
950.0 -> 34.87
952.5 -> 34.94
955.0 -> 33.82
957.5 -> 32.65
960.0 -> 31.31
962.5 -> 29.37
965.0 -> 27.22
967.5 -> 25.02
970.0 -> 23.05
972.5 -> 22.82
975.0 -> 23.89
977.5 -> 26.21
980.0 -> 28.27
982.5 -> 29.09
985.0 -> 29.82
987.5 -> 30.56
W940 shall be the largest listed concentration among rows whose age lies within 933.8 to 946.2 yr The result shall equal 35.67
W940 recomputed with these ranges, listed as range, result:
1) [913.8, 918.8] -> 33.09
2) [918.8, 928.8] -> 35.87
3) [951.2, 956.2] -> 34.94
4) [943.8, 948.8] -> 35.44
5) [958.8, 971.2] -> 31.31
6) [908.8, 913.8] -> 30.12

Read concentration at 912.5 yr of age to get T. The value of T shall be 30.12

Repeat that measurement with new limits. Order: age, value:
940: 35.67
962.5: 29.37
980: 28.27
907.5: 26.36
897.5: 21.14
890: 25.03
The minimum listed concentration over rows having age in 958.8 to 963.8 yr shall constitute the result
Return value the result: 29.37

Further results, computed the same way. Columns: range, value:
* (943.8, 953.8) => 34.87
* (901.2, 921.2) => 22.55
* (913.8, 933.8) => 31.8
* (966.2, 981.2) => 22.82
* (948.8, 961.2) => 31.31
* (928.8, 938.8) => 35.24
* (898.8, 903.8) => 21.57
